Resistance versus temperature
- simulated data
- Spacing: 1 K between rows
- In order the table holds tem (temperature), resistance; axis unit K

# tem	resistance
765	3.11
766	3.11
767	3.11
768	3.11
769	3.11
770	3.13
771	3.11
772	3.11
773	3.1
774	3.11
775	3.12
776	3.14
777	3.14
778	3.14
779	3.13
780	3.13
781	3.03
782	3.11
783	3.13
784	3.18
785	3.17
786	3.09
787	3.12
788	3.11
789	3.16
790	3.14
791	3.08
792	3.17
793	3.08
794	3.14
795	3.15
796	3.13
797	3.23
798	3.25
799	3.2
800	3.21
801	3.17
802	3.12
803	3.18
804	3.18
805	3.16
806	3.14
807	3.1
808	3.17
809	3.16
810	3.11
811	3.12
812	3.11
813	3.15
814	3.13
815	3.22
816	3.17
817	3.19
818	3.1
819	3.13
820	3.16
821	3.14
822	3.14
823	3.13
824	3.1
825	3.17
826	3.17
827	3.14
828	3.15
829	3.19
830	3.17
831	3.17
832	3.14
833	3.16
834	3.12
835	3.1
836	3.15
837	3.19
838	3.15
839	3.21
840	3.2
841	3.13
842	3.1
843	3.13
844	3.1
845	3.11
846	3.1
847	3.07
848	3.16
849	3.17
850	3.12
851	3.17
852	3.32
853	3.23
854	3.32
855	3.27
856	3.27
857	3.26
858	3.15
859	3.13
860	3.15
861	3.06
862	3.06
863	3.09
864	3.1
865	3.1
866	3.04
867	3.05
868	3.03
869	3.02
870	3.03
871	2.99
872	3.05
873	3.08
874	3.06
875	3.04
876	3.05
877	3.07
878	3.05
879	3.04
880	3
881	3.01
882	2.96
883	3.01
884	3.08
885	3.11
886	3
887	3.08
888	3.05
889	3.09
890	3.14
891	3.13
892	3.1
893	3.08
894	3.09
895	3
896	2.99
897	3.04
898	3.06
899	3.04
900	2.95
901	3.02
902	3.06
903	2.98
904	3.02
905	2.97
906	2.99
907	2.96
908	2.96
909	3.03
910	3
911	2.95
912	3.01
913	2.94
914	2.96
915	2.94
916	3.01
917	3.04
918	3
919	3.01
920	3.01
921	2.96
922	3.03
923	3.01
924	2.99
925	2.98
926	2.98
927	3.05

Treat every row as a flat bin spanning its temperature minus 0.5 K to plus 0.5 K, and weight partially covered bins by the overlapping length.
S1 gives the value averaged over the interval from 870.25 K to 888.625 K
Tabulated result 3.04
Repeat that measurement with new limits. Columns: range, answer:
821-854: 3.15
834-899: 3.1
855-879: 3.09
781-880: 3.14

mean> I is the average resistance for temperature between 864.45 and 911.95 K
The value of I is 3.03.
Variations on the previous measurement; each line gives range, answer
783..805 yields 3.15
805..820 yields 3.14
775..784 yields 3.12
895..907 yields 3.01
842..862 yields 3.17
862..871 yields 3.05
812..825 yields 3.15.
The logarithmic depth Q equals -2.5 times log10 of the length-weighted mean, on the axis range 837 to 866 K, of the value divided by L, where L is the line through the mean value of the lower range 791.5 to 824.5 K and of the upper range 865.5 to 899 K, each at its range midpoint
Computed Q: -0.02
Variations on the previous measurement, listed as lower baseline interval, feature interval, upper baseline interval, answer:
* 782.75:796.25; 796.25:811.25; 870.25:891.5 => -0.016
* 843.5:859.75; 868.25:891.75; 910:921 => 0.016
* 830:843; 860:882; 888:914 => 0.012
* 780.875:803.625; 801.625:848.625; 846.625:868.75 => 0.001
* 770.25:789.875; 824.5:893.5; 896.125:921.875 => -0.024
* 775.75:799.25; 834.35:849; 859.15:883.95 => -0.019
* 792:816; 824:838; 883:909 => -0.011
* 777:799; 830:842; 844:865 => 0.000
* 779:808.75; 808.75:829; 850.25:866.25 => 0.004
